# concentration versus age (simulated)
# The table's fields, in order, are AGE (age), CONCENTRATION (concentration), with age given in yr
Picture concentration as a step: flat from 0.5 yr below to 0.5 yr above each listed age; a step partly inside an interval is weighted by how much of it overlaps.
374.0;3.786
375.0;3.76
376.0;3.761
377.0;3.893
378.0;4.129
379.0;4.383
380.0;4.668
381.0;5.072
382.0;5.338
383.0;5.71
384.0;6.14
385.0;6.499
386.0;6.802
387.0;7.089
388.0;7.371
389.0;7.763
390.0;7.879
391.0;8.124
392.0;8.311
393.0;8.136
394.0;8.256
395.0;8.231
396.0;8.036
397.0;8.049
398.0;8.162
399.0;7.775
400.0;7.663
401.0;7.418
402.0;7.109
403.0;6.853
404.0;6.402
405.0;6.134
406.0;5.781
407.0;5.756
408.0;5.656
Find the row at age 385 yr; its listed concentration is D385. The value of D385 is 6.499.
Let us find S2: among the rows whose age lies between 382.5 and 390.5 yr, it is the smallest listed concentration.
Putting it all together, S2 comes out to 5.71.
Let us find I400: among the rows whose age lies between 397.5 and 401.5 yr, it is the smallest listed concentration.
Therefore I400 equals 7.418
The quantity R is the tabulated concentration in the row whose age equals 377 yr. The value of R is 3.893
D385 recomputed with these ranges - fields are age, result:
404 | 6.402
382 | 5.338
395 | 8.231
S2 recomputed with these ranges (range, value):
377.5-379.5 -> 4.129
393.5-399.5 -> 7.775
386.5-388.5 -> 7.089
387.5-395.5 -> 7.371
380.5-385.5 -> 5.072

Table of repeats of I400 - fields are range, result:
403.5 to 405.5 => 6.134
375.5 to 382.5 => 3.761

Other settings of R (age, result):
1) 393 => 8.136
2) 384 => 6.14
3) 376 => 3.761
